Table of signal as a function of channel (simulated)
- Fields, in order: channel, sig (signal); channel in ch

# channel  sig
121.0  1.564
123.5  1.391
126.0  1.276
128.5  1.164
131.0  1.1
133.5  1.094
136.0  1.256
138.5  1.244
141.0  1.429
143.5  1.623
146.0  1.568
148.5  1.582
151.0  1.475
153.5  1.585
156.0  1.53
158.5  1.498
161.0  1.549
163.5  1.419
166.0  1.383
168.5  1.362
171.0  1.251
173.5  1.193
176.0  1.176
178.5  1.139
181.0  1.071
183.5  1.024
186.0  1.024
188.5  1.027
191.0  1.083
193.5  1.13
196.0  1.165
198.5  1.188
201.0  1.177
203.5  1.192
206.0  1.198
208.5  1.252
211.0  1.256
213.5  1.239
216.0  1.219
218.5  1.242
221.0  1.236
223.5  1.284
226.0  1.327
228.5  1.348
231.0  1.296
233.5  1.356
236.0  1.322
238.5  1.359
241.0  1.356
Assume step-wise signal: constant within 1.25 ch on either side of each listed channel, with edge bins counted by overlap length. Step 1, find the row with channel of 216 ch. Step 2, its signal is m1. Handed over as 1.219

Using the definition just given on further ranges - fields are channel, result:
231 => 1.296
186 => 1.024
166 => 1.383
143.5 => 1.623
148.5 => 1.582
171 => 1.251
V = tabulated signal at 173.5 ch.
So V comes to 1.193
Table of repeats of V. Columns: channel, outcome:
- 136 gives 1.256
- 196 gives 1.165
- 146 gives 1.568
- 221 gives 1.236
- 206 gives 1.198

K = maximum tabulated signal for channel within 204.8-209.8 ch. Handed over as 1.252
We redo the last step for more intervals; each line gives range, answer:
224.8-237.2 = 1.356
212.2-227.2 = 1.327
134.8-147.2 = 1.623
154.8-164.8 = 1.549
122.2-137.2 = 1.391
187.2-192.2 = 1.083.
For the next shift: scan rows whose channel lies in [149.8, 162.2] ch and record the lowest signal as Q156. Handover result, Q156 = 1.475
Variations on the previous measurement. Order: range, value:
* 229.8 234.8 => 1.296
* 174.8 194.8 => 1.024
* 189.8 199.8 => 1.083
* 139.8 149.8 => 1.429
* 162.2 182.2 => 1.071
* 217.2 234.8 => 1.236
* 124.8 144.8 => 1.094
